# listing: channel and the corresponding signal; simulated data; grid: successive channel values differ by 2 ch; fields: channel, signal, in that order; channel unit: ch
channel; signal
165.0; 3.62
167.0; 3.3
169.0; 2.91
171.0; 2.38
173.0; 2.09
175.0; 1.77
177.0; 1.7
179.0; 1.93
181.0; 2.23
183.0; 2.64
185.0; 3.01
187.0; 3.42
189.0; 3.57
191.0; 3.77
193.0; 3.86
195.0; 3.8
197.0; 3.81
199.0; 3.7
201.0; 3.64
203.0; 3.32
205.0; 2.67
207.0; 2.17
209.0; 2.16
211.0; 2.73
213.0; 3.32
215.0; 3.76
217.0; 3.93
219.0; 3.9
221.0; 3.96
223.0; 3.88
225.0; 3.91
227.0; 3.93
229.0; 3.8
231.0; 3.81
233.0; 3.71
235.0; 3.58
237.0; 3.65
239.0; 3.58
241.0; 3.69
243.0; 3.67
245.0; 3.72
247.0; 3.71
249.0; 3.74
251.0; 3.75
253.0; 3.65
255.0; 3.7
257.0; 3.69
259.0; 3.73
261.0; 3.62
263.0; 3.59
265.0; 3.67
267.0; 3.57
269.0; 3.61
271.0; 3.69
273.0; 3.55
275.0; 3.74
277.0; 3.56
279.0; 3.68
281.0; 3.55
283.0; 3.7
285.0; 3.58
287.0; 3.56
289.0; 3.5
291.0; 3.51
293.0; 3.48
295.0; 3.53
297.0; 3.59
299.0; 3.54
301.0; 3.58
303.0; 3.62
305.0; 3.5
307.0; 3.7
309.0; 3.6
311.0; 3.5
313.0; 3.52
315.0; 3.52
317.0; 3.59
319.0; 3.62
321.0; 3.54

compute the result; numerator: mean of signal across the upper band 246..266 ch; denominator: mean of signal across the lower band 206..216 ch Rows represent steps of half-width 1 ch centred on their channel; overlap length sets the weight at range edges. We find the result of 1.3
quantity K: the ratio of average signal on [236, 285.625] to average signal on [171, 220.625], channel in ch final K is 1.20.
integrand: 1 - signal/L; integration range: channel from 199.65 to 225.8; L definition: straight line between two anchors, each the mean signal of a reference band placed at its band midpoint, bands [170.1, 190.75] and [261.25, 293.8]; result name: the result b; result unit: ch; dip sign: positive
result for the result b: -4.1 ch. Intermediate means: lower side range 2.52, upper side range 3.6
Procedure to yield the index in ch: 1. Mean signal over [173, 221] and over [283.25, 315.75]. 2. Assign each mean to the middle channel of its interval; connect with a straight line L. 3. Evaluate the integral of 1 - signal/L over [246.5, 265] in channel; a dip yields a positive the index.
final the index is -1.8 ch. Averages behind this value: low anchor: 3.08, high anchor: 3.56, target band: 3.69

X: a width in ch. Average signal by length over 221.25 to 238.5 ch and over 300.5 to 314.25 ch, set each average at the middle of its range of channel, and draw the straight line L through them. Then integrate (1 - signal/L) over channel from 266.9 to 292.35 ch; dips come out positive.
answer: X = 0.3 ch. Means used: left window 3.79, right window 3.57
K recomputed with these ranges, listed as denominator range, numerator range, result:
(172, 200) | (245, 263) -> 1.25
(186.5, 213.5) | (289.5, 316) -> 1.08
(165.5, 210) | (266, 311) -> 1.23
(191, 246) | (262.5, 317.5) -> 1.01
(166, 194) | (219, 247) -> 1.37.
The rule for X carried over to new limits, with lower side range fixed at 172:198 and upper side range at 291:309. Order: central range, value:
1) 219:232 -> -3.1 ch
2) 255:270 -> -1.3 ch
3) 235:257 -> -2.9 ch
